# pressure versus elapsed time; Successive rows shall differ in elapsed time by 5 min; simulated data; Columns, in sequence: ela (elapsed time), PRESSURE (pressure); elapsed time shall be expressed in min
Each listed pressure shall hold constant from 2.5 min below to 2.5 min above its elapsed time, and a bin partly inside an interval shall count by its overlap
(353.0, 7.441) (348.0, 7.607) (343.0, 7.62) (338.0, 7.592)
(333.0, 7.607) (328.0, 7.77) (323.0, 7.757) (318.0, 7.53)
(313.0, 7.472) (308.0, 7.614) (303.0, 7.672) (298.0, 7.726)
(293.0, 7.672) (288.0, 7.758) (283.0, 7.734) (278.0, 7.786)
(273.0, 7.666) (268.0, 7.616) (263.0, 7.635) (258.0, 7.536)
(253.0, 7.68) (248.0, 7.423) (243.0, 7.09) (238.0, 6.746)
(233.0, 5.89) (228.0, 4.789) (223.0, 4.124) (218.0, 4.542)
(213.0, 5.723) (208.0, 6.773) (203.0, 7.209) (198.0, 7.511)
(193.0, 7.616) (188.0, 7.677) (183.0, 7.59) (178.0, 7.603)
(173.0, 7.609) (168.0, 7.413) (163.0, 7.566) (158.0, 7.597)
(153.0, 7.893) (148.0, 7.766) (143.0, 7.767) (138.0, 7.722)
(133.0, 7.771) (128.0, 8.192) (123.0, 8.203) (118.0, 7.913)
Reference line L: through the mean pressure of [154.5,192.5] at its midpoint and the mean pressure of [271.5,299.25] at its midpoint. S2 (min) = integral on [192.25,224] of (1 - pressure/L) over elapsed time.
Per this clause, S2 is 5.8 min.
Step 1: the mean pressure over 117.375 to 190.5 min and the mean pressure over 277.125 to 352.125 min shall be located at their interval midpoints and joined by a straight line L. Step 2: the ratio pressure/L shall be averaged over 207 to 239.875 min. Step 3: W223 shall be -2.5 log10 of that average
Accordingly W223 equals 0.38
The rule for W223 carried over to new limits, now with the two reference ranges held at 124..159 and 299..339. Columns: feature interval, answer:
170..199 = 0.027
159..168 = 0.041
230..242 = 0.213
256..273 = 0.013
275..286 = -0.011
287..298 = -0.007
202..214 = 0.177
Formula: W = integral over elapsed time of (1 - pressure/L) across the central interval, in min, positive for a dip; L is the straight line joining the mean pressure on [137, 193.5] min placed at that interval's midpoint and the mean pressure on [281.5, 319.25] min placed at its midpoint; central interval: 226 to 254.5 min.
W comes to 3.9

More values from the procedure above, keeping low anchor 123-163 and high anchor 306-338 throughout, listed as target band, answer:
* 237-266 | 1.18 min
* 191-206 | 0.67 min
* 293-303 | -0.06 min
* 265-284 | -0.05 min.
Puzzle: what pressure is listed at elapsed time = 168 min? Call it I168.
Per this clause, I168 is 7.413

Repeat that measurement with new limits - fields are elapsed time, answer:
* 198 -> 7.511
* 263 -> 7.635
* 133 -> 7.771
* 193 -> 7.616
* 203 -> 7.209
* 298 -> 7.726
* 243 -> 7.09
